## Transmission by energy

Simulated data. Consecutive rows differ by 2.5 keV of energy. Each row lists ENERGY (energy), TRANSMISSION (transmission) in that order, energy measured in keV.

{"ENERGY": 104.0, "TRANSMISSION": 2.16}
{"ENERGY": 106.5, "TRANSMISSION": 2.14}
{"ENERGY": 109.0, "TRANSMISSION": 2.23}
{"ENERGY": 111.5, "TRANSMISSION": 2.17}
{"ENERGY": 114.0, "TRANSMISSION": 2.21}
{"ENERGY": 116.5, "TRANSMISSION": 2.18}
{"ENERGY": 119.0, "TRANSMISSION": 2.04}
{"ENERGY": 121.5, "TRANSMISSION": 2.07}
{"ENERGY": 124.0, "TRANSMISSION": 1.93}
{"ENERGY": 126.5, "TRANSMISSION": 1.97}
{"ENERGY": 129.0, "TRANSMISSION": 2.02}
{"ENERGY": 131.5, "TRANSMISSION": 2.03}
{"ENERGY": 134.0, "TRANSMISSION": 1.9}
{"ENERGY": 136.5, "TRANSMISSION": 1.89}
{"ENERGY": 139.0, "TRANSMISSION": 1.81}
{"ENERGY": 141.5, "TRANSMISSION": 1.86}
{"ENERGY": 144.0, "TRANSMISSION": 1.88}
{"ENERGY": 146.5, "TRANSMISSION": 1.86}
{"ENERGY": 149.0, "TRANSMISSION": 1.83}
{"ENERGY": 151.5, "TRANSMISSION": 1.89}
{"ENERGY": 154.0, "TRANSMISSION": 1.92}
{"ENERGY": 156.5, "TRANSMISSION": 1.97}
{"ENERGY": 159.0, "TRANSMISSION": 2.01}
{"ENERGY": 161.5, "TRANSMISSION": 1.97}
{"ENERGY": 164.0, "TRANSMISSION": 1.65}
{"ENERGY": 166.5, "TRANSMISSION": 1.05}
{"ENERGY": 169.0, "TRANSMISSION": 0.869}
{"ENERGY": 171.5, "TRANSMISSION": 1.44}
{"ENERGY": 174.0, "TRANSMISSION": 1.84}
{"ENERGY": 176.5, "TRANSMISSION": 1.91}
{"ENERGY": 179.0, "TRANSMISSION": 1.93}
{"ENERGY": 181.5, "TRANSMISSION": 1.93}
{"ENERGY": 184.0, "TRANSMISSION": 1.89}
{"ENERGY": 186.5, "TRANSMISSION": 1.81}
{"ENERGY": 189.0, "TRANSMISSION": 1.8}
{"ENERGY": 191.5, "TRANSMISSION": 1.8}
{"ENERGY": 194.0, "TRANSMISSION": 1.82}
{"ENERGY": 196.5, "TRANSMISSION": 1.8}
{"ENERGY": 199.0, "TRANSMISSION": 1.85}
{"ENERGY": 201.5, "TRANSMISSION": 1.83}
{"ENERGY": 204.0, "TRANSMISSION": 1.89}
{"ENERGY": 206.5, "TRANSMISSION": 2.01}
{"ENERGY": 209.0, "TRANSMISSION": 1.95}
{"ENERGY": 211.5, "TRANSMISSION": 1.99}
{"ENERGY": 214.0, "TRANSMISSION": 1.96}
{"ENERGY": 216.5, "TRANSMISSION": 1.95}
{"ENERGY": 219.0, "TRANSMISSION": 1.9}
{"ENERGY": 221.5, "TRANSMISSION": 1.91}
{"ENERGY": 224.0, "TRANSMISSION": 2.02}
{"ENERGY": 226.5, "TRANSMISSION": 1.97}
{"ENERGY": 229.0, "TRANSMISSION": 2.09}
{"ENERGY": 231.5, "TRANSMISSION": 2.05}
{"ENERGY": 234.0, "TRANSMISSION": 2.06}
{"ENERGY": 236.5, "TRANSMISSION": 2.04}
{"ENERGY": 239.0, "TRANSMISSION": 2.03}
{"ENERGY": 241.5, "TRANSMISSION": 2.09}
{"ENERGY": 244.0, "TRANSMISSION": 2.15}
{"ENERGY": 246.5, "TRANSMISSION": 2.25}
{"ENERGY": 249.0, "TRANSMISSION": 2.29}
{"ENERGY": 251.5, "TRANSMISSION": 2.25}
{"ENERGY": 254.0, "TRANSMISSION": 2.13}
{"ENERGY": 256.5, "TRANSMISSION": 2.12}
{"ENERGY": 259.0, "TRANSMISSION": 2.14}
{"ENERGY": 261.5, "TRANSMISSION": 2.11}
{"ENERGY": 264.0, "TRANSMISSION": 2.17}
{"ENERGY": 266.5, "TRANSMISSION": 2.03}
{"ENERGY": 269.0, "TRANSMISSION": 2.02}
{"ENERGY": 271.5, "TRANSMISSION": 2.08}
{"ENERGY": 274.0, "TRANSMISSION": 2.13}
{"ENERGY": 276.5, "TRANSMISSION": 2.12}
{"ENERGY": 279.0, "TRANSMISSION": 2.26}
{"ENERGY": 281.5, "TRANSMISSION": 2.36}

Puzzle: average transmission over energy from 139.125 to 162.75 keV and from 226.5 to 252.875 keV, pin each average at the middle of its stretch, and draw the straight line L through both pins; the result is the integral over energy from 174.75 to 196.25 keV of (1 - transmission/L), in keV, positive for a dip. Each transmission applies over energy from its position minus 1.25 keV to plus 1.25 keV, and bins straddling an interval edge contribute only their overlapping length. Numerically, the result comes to 1.4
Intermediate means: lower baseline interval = 1.91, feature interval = 1.86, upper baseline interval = 2.12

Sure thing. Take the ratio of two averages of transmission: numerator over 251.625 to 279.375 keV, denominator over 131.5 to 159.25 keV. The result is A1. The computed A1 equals 1.12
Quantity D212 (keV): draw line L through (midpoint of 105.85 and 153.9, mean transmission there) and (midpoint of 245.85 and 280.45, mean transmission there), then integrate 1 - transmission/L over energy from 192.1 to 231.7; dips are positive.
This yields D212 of 3.0 keV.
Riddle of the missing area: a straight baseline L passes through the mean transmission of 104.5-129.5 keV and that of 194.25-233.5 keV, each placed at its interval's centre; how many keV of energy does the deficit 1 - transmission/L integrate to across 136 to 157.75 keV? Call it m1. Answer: 1.8 keV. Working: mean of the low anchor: 2.1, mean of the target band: 1.88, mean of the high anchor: 1.94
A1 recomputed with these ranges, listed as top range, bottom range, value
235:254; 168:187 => 1.26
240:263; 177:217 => 1.15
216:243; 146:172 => 1.20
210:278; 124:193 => 1.15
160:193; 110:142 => 0.84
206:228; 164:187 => 1.21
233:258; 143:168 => 1.19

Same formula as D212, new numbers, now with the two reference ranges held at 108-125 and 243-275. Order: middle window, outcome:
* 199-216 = 1.6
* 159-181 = 5.3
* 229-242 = 0.5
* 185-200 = 2.2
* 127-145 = 1.8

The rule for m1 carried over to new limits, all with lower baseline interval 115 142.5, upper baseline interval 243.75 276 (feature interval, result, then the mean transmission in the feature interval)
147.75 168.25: 2.5 keV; 1.76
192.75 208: 1.5 keV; 1.87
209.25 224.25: 1.0 keV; 1.95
